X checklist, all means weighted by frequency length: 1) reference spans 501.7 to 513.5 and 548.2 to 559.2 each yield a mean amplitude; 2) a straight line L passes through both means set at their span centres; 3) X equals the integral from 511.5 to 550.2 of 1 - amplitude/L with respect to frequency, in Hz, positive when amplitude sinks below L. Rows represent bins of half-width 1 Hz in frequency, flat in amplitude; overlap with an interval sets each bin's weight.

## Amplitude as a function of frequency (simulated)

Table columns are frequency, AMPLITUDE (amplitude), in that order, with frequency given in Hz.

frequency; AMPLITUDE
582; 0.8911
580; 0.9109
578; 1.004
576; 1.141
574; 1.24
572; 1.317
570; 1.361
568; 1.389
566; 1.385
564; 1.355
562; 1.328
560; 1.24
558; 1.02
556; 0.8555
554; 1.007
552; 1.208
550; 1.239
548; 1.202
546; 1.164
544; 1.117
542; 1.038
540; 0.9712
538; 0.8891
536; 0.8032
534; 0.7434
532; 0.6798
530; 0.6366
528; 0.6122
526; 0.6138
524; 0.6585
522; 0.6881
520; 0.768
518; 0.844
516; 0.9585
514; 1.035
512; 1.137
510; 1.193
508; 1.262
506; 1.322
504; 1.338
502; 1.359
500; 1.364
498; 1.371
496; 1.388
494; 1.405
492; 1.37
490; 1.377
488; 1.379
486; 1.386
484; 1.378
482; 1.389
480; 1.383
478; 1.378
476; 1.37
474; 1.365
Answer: 9.34 Hz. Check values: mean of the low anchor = 1.25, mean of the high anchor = 1.08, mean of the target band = 0.88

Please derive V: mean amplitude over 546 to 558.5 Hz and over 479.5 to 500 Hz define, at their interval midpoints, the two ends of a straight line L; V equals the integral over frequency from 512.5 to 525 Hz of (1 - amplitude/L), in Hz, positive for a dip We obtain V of 4.1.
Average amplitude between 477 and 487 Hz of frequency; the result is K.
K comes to 1.38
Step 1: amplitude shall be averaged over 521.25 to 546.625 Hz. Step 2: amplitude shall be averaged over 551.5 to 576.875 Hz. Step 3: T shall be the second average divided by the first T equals 1.50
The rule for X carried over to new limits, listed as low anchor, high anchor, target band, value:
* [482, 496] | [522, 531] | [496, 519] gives -4.3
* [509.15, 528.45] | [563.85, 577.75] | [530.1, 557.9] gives 2.3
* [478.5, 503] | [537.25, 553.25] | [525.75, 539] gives 5.1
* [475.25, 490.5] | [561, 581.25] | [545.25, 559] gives 1.9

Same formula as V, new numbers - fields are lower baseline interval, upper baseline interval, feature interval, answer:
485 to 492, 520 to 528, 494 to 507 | -2.60 Hz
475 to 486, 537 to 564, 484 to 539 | 9.00 Hz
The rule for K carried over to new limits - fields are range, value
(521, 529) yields 0.643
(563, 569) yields 1.38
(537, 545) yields 1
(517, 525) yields 0.74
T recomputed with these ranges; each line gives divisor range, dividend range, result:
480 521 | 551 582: 0.94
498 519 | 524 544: 0.66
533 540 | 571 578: 1.44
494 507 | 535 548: 0.74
